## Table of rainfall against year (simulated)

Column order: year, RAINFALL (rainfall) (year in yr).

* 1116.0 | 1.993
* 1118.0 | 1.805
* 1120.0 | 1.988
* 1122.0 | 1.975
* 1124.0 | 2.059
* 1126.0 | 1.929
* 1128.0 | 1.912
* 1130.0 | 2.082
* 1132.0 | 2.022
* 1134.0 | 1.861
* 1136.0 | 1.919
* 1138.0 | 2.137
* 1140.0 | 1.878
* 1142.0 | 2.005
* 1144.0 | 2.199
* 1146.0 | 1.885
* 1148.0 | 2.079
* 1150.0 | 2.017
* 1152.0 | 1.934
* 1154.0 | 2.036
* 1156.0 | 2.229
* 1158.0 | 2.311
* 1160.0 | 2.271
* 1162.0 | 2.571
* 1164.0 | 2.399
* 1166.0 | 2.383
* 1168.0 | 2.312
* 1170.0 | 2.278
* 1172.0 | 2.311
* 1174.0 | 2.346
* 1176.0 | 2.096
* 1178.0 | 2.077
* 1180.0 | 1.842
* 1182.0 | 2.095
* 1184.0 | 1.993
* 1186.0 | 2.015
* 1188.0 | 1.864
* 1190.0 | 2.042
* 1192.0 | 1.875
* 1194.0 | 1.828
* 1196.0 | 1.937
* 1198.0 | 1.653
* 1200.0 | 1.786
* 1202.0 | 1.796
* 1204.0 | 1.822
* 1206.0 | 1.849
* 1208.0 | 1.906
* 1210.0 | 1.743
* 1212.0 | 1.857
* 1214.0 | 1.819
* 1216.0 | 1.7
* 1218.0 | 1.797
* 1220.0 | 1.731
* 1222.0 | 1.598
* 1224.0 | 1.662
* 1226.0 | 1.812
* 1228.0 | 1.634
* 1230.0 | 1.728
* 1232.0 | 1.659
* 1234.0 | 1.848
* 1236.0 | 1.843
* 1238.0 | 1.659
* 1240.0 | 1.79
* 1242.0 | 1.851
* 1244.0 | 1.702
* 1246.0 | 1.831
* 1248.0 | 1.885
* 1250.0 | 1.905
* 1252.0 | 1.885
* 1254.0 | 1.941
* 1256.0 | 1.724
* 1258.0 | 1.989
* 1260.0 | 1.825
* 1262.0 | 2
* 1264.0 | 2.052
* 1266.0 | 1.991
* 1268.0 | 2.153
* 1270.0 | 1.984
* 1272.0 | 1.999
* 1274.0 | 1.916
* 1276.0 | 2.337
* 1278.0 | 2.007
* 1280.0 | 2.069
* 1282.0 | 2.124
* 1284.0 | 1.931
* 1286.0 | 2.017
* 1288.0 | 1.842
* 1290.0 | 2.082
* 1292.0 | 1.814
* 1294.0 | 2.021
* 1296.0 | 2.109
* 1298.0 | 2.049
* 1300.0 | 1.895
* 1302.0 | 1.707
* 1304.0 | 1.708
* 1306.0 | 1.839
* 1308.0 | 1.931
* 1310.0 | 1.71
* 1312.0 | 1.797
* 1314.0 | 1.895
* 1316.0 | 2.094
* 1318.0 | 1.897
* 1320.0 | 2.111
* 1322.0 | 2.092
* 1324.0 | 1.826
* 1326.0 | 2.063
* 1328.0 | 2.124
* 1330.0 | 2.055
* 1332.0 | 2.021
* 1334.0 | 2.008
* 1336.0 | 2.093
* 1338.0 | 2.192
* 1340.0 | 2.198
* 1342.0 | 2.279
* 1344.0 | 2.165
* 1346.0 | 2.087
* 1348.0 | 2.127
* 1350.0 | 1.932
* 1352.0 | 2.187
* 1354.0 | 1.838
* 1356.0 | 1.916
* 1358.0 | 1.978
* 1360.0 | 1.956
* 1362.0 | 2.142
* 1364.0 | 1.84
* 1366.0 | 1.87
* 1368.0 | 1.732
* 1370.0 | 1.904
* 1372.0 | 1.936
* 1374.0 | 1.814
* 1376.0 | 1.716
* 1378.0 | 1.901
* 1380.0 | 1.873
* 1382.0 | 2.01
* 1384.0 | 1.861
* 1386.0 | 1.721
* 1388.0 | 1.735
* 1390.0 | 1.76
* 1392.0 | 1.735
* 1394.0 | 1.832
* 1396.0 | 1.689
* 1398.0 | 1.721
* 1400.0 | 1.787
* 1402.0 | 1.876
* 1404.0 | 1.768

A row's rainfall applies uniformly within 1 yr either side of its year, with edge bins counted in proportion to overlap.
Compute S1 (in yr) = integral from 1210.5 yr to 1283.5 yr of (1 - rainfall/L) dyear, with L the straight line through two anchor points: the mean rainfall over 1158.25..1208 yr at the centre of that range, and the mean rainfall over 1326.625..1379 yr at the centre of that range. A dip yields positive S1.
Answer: 6.0 yr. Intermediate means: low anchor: 2.06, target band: 1.87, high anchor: 2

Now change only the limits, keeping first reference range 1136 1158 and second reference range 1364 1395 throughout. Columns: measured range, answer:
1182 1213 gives 1.98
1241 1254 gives 0.67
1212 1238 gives 3.10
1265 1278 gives -0.88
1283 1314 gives 0.12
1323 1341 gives -1.85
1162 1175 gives -2.11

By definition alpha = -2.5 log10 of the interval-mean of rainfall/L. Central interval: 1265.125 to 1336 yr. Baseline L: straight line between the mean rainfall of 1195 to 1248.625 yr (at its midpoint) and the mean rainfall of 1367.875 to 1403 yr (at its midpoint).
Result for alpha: -0.11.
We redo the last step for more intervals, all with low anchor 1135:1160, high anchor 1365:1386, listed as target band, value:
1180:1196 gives 0.041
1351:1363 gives -0.074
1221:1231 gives 0.180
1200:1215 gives 0.103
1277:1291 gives -0.040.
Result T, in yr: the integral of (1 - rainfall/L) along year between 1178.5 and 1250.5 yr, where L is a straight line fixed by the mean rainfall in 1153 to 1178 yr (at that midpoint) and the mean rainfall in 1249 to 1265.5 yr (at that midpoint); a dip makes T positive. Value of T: 9.4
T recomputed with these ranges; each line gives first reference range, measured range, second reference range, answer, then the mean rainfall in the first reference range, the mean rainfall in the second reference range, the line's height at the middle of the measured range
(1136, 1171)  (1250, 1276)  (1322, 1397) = 1.1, 2.16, 1.95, 2.05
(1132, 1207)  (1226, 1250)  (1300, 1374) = 2.9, 2.05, 1.98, 2.02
